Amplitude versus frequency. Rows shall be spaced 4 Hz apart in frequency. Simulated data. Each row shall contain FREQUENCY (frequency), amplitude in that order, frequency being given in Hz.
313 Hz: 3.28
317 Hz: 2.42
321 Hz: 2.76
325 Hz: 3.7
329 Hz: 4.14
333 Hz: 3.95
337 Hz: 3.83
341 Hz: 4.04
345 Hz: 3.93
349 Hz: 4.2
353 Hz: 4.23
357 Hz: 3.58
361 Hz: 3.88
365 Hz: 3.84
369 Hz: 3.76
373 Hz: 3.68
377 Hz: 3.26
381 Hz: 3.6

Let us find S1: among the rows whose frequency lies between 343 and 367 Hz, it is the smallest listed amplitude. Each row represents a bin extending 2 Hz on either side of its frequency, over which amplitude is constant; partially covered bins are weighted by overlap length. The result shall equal 3.58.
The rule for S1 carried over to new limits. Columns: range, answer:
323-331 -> 3.7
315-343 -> 2.42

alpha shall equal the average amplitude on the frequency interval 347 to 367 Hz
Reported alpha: 3.95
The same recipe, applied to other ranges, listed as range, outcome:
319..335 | 3.64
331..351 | 3.99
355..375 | 3.75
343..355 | 4.12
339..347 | 3.99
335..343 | 3.94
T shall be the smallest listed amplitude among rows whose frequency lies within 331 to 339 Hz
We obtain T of 3.83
